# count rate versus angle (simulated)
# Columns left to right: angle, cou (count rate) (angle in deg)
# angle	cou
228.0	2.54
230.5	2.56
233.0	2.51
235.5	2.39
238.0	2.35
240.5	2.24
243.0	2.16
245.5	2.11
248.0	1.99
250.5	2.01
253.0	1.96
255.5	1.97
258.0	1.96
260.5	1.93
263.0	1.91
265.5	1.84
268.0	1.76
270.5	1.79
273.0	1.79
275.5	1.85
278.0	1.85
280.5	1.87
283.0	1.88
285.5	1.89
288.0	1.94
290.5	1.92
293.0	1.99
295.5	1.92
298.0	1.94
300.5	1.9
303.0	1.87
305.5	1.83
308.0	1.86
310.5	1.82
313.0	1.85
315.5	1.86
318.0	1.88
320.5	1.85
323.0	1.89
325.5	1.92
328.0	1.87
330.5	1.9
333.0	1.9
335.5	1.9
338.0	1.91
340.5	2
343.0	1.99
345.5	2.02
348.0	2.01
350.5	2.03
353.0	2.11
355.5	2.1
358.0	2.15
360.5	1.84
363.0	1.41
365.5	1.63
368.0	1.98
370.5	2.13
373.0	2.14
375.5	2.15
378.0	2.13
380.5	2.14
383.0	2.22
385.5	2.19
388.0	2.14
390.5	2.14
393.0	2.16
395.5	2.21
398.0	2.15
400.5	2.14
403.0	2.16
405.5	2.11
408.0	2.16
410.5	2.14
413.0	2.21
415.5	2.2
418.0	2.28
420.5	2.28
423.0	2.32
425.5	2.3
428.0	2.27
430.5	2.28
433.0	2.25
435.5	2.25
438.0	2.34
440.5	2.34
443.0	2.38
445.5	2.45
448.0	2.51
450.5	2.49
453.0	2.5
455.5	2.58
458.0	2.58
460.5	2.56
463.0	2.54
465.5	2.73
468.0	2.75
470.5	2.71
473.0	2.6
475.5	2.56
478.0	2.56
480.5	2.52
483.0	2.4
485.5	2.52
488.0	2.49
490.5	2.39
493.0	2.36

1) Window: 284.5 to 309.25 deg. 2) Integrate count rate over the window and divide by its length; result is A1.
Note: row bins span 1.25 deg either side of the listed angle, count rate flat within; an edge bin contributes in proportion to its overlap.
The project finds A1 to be 1.91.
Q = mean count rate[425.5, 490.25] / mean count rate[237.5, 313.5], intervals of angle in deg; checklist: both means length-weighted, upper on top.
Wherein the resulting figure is 1.29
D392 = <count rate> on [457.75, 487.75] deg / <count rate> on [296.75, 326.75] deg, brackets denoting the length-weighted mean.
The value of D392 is 1.38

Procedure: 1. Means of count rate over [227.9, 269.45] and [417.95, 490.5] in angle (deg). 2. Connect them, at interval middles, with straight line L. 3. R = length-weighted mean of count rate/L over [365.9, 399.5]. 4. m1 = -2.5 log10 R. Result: 0.10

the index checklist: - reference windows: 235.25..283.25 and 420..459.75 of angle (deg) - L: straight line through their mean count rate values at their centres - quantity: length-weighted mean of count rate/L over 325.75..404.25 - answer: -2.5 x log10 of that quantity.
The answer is 0.10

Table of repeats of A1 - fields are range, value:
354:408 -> 2.07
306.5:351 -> 1.91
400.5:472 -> 2.38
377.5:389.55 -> 2.17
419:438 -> 2.28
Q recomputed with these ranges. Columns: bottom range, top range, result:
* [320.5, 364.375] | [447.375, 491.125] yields 1.32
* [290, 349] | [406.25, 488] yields 1.27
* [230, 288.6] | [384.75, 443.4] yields 1.10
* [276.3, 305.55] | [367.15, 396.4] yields 1.13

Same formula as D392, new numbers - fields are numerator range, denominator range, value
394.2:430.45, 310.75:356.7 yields 1.14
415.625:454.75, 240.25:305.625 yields 1.22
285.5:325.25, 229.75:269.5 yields 0.90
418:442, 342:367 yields 1.19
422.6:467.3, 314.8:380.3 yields 1.24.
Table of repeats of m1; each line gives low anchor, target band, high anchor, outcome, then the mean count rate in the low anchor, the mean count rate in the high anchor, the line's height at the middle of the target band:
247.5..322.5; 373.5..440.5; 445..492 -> 0.058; 1.89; 2.55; 2.33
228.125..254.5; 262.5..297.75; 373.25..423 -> 0.187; 2.24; 2.18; 2.22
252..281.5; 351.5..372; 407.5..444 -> 0.100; 1.87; 2.27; 2.11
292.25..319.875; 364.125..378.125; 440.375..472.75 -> 0.084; 1.88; 2.56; 2.17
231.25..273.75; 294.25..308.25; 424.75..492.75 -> 0.140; 2.05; 2.48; 2.15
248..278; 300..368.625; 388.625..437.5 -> 0.078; 1.89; 2.21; 2.04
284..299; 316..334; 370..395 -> 0.072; 1.93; 2.16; 2.01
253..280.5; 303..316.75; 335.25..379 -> 0.044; 1.87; 1.98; 1.92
